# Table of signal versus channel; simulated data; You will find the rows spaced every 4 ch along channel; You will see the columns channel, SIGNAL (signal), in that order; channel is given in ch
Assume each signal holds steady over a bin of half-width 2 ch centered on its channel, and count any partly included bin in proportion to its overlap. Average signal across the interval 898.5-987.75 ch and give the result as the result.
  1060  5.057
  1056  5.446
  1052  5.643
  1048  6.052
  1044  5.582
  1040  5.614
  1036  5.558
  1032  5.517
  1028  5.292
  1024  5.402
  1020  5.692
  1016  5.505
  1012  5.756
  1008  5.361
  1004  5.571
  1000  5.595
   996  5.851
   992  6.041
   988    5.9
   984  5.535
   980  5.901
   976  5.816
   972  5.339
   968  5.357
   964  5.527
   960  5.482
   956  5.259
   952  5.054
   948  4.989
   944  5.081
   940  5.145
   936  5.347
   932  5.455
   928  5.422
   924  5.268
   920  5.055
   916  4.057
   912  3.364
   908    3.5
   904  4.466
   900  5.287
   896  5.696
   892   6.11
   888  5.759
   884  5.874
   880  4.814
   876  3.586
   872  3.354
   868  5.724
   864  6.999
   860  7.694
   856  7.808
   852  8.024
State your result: 5.09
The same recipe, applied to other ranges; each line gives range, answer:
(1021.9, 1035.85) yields 5.43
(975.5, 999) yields 5.83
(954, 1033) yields 5.59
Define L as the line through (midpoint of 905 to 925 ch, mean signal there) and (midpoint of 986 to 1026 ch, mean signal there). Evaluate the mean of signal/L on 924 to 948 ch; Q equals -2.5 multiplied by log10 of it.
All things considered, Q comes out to -0.16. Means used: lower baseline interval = 4.21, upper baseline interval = 5.67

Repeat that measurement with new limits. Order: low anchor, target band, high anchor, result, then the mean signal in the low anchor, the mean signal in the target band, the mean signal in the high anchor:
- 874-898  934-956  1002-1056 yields 0.06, 5.31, 5.14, 5.58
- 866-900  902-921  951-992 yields 0.29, 5.12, 4.04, 5.55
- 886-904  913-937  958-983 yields 0.11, 5.57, 5.02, 5.57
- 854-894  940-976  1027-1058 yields 0.08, 5.77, 5.29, 5.6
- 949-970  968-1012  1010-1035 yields -0.05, 5.32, 5.68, 5.53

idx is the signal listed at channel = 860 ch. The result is 7.694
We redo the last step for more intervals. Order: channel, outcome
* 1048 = 6.052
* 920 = 5.055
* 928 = 5.422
